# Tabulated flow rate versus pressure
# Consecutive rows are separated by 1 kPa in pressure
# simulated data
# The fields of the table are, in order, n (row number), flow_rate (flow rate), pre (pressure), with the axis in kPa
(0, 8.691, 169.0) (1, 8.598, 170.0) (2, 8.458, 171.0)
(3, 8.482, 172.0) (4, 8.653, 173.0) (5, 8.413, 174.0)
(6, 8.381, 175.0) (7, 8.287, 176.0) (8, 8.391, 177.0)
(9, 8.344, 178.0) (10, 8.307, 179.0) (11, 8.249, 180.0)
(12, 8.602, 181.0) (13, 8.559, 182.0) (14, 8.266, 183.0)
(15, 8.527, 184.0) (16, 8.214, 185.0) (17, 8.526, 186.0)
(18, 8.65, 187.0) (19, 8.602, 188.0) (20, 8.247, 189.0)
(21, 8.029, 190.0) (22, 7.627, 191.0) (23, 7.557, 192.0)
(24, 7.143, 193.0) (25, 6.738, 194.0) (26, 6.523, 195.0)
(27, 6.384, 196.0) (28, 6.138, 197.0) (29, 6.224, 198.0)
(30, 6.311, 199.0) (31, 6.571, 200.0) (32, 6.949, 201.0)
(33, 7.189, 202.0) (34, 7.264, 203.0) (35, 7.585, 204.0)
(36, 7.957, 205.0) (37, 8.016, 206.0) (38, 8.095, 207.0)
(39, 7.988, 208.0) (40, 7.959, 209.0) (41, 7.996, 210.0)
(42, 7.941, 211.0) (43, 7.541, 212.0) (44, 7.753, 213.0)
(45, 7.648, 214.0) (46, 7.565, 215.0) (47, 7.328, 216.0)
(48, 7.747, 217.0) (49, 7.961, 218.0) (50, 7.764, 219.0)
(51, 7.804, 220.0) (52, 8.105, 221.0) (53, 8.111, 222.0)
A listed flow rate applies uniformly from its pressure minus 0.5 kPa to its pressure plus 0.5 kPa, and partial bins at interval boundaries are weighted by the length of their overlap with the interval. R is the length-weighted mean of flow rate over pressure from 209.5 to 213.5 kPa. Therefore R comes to 7.81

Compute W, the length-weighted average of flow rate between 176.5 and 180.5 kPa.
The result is 8.32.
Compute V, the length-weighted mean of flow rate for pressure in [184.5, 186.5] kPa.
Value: 8.37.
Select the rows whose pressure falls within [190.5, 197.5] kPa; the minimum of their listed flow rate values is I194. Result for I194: 6.138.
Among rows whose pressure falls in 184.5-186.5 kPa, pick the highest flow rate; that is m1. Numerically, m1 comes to 8.526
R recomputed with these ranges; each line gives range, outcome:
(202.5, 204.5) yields 7.42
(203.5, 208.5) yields 7.93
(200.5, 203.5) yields 7.13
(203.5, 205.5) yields 7.77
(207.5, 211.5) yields 7.97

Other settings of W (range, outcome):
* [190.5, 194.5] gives 7.27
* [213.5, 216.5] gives 7.51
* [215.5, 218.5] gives 7.68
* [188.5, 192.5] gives 7.87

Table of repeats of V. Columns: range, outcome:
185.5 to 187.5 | 8.59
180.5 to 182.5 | 8.58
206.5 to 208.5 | 8.04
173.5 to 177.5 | 8.37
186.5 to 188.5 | 8.63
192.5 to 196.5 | 6.7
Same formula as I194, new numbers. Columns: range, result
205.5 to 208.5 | 7.988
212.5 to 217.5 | 7.328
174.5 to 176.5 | 8.287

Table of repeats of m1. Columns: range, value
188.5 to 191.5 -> 8.247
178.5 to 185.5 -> 8.602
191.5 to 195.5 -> 7.557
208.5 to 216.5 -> 7.996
